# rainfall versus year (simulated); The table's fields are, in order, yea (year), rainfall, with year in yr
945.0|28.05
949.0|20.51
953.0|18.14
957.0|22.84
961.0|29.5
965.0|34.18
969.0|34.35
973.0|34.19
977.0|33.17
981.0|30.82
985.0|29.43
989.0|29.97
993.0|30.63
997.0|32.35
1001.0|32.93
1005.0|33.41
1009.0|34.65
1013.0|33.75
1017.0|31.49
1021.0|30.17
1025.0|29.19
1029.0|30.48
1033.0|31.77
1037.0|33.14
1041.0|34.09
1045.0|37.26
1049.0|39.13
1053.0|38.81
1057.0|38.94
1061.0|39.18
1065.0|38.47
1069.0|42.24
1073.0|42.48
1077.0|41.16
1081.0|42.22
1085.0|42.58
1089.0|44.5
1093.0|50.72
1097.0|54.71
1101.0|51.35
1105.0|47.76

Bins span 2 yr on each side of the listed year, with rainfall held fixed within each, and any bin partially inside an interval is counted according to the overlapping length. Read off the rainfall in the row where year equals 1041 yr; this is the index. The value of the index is 34.09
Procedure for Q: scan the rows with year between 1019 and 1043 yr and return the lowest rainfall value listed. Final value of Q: 29.19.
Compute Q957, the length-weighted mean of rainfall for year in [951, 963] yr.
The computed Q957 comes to 23.5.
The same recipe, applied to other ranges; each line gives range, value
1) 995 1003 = 32.6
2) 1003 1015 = 33.9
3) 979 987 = 30.1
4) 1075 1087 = 42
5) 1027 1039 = 31.8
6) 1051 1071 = 39.5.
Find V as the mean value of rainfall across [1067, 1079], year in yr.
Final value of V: 42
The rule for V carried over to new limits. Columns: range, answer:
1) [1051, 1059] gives 38.9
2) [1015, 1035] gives 30.6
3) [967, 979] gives 33.9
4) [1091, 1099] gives 52.7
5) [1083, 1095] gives 45.9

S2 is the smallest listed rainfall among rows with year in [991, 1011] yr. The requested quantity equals 30.63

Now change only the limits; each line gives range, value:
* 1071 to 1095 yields 41.16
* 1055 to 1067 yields 38.47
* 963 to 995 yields 29.43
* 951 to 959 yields 18.14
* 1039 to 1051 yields 34.09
